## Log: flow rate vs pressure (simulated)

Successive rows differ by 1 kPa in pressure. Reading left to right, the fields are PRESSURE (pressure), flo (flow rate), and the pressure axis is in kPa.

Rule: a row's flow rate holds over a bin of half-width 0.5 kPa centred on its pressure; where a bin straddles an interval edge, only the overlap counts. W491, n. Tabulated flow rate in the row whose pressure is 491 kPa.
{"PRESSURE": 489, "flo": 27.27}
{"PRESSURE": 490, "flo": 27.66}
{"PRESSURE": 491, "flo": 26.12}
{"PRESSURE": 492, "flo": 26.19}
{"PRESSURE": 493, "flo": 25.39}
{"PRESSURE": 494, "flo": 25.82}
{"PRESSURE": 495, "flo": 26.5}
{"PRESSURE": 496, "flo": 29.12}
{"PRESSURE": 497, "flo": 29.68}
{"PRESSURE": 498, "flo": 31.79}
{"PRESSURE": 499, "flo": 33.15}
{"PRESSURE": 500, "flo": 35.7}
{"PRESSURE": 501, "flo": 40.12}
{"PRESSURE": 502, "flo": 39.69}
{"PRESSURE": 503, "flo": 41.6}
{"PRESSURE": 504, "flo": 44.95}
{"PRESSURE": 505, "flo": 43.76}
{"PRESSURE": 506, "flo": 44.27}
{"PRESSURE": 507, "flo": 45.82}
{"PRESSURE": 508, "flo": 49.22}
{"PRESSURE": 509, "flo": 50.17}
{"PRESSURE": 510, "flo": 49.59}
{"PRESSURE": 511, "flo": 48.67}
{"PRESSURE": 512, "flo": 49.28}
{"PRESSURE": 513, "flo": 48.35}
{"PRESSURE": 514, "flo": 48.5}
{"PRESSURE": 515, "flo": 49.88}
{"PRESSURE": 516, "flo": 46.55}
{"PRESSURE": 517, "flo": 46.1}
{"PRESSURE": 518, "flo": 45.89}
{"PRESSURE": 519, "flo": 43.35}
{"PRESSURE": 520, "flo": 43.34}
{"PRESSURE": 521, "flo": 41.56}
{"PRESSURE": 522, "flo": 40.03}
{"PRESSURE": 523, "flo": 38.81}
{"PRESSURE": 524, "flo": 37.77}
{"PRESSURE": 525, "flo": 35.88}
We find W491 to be 26.12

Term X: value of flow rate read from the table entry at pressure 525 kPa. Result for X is 35.88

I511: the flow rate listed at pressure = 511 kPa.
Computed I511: 48.67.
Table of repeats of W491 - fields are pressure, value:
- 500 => 35.7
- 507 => 45.82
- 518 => 45.89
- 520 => 43.34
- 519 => 43.35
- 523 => 38.81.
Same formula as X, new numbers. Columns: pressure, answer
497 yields 29.68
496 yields 29.12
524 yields 37.77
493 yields 25.39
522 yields 40.03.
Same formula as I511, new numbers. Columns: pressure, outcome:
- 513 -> 48.35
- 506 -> 44.27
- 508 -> 49.22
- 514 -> 48.5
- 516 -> 46.55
